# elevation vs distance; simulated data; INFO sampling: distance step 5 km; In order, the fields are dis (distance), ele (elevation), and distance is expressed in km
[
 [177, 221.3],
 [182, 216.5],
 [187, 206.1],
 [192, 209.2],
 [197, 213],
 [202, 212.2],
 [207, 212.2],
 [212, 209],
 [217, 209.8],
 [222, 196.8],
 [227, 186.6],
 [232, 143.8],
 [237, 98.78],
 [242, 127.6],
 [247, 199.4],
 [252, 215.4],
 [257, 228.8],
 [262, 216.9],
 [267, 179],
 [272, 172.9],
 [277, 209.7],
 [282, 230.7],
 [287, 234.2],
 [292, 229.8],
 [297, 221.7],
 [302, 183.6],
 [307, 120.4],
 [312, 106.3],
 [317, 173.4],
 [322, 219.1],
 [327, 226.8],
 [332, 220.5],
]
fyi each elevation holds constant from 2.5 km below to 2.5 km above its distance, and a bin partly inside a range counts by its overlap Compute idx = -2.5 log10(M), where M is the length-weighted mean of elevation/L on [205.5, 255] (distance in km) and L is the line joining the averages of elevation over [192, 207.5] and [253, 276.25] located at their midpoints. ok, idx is 0.15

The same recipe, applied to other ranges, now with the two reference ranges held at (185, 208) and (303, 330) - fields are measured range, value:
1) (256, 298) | -0.160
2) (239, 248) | 0.255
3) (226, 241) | 0.402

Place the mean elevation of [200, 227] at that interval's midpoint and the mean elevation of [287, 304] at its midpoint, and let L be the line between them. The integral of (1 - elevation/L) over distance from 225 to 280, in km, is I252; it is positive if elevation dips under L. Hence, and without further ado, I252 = 8.0 km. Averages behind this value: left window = 206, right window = 216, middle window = 180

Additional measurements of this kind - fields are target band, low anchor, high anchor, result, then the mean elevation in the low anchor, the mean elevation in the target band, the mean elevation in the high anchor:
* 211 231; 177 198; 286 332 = 1.0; 212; 196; 191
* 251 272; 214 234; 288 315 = -2.8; 186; 205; 176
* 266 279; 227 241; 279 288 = 1.4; 134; 187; 231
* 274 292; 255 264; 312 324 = -1.8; 223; 224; 177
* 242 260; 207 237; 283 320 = -1.8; 184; 203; 184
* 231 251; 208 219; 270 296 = 6.1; 210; 148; 217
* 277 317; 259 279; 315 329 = 2.2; 195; 190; 207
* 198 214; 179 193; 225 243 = -2.7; 211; 211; 139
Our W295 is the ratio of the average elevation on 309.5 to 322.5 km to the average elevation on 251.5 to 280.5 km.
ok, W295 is 0.78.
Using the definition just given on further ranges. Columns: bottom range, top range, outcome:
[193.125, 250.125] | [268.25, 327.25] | 1.05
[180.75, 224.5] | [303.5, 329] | 0.81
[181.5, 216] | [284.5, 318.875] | 0.86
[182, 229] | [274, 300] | 1.08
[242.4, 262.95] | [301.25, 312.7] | 0.65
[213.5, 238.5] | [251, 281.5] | 1.19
